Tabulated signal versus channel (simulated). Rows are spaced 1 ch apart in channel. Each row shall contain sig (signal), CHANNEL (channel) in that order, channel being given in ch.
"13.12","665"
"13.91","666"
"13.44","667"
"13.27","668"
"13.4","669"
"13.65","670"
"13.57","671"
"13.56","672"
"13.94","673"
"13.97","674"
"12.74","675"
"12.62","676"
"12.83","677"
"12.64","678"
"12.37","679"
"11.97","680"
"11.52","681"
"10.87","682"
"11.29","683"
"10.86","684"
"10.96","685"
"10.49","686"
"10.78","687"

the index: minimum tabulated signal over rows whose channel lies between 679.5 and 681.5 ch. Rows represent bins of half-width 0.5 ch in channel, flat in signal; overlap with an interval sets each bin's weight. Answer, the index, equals 11.52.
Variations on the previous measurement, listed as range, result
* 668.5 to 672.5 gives 13.4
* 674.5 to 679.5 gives 12.37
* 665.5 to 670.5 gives 13.27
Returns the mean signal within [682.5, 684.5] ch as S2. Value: 11.1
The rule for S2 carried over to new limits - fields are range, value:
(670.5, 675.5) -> 13.6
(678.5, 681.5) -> 12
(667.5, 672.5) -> 13.5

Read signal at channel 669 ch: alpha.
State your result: 13.4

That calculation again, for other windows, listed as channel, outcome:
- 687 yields 10.78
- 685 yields 10.96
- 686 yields 10.49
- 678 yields 12.64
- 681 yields 11.52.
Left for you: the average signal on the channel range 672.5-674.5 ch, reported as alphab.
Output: 14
